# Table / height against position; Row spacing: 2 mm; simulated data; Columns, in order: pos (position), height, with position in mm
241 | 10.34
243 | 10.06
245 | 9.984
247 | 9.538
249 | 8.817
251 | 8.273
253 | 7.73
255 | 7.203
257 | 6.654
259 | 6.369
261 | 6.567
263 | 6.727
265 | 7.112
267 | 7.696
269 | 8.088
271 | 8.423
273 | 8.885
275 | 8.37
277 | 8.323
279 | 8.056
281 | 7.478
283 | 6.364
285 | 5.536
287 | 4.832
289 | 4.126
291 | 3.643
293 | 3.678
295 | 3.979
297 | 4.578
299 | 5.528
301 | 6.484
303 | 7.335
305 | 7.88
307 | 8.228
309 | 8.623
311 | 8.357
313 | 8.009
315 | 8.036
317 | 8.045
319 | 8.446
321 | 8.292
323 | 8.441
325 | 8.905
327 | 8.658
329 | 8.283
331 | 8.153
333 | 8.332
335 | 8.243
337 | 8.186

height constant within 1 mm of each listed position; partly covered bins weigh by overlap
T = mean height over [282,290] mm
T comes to 5.21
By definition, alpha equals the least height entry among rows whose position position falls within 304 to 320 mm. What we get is 7.88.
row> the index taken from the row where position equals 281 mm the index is 7.478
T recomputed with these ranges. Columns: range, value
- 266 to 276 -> 8.29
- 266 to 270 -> 7.89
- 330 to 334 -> 8.24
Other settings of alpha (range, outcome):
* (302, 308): 7.335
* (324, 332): 8.153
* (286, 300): 3.643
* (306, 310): 8.228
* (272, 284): 6.364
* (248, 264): 6.369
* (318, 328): 8.292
